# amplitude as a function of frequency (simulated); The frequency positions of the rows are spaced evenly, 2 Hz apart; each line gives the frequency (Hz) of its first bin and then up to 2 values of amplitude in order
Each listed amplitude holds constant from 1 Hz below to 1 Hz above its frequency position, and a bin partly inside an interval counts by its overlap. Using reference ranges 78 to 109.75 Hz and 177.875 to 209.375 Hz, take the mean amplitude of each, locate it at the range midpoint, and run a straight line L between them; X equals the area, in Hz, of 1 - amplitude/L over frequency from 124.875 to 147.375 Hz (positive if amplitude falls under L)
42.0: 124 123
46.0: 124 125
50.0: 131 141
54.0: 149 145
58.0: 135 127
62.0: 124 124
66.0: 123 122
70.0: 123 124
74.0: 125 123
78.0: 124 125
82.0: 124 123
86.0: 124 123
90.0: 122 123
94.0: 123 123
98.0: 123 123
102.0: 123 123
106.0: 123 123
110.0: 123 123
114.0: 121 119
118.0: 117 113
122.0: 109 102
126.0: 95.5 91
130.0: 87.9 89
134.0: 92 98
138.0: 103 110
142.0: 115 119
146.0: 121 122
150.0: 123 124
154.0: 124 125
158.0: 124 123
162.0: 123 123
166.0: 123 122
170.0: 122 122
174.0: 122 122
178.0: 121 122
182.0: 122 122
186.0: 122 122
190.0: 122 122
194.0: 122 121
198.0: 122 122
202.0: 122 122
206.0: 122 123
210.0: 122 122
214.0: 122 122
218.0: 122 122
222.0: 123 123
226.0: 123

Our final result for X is 3.7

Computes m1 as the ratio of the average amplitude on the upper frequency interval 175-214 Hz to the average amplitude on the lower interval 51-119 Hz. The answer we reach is 1.0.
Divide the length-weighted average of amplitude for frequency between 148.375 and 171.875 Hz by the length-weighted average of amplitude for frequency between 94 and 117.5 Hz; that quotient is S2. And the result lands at 1.0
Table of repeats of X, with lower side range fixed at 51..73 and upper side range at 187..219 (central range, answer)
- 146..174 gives 0.37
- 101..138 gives 5.17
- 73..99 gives 1.15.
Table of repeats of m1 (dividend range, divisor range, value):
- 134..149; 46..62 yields 0.83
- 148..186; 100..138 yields 1.12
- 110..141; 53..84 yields 0.82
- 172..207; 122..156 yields 1.13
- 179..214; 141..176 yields 1.00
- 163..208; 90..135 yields 1.08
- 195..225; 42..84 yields 0.96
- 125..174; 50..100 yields 0.90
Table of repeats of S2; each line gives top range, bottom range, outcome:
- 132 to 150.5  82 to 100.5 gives 0.89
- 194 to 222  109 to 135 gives 1.15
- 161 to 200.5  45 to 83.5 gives 0.95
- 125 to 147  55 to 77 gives 0.80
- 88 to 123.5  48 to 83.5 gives 0.94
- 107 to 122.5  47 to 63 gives 0.88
